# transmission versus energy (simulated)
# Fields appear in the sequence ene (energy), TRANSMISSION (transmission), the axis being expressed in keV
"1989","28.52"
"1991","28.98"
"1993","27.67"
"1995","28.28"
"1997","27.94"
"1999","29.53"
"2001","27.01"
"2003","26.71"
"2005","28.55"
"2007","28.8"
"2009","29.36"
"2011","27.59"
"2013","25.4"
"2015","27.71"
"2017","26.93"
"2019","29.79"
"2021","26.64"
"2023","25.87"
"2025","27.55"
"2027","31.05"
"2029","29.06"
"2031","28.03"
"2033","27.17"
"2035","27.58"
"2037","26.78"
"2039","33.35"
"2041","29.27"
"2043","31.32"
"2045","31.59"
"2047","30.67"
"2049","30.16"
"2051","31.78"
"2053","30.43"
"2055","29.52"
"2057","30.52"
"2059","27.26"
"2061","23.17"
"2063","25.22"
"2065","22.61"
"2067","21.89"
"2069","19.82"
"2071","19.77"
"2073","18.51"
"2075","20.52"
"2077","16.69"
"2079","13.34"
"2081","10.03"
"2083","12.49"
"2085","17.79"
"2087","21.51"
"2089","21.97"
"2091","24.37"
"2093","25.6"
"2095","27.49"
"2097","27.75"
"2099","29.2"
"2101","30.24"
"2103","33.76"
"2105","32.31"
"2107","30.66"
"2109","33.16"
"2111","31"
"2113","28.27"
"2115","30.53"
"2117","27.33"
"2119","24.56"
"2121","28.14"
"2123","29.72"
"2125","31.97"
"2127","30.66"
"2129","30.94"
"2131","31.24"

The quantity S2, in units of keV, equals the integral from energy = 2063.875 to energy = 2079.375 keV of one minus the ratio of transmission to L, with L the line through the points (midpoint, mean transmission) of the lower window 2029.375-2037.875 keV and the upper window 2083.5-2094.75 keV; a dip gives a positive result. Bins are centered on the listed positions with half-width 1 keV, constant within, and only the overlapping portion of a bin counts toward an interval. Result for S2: 2.9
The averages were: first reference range 27.5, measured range 19.4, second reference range 22.2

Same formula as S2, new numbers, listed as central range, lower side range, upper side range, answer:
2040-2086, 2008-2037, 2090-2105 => 7.4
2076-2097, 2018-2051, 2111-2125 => 6.8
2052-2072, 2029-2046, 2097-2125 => 3.1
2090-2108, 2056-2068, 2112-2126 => -1.1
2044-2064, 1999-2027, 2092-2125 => -0.4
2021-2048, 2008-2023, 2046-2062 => -0.7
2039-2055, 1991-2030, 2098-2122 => -1.2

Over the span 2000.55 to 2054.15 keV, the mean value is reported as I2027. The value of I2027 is 28.8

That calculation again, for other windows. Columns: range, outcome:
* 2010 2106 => 25.8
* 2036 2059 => 30.3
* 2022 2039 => 28.2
